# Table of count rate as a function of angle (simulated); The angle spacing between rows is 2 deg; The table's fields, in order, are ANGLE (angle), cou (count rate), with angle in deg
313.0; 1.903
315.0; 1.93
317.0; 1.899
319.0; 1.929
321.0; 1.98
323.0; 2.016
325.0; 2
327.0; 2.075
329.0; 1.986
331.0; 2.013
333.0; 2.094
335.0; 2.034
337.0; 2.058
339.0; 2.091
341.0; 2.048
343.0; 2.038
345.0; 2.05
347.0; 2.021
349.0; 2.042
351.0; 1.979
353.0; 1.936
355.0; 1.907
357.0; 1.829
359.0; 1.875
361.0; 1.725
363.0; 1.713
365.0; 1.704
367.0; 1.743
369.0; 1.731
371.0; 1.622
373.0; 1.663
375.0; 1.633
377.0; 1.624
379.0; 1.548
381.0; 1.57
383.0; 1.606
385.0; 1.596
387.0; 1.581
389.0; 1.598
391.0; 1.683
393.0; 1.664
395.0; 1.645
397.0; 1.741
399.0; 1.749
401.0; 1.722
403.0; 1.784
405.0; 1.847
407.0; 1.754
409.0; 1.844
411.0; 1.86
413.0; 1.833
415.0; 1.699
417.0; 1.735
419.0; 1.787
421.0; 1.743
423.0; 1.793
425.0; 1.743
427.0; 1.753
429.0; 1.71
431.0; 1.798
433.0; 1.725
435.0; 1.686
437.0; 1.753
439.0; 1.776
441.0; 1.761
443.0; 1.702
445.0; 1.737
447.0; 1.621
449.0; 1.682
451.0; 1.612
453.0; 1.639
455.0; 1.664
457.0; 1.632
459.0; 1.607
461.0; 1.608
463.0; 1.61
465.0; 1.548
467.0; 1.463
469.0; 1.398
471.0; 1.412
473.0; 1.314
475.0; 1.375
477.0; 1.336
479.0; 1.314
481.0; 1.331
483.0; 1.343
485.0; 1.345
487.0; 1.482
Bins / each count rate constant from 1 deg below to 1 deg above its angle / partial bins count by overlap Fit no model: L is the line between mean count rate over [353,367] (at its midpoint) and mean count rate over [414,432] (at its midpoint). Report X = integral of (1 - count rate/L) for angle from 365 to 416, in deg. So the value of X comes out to 2.34 deg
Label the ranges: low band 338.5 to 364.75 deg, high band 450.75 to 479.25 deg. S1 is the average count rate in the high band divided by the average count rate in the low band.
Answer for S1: 0.78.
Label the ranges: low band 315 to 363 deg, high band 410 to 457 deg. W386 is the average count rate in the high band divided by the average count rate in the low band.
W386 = 0.87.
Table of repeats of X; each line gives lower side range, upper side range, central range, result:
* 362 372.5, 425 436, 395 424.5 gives -0.84 deg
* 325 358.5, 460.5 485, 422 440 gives -1.62 deg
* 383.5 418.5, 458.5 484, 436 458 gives -2.23 deg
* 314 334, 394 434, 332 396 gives 3.12 deg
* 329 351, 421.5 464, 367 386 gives 2.89 deg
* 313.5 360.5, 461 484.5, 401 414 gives -0.95 deg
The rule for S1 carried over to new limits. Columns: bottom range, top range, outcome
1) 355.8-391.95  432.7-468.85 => 0.99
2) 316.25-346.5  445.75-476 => 0.77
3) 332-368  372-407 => 0.86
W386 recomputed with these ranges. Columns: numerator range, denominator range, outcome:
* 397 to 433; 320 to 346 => 0.87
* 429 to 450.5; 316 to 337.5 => 0.86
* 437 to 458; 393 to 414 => 0.95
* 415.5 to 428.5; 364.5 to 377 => 1.05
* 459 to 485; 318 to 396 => 0.78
